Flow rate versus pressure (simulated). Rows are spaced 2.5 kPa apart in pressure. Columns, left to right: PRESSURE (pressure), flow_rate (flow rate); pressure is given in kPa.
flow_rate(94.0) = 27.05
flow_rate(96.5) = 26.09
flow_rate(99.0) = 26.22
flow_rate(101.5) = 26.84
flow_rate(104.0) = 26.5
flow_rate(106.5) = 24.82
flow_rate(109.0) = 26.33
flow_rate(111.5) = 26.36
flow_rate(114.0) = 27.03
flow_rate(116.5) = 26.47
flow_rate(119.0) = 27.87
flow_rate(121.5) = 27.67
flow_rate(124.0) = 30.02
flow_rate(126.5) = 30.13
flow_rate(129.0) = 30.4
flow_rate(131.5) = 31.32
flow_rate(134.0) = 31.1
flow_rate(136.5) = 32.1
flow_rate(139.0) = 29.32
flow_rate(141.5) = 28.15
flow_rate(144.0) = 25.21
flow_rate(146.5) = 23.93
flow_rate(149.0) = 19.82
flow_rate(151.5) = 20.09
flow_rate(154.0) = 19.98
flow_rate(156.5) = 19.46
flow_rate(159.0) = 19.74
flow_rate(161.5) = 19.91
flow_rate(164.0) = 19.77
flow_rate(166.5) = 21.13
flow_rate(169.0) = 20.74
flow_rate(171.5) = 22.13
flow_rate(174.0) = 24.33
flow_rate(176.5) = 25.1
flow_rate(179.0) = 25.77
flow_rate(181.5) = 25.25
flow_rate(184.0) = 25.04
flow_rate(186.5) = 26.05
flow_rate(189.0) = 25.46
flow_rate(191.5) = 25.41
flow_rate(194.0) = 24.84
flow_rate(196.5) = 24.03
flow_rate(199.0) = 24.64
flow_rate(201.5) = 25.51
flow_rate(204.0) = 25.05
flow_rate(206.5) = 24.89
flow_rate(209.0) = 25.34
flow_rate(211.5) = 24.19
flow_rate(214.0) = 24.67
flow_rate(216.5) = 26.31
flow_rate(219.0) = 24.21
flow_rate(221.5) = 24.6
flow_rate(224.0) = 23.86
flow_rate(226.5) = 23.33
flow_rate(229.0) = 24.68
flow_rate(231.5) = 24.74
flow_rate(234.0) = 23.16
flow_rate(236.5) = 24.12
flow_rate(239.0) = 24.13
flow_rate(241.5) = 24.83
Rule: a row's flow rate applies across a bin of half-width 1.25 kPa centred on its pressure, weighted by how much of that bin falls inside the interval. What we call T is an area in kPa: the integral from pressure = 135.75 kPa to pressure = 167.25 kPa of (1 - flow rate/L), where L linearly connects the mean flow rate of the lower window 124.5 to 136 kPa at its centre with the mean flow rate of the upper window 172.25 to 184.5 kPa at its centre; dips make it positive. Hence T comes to 6.1 kPa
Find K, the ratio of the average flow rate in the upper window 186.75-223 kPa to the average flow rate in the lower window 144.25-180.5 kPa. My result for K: 1.2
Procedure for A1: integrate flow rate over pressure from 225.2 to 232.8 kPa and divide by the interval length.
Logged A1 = 24.2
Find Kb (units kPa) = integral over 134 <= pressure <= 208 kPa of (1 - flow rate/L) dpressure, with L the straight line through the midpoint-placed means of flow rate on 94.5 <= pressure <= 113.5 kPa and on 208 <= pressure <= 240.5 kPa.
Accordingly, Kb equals 3.5 kPa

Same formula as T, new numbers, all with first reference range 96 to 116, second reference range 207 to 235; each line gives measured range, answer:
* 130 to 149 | -1.77 kPa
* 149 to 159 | 2.24 kPa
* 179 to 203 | -0.20 kPa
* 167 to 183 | 0.91 kPa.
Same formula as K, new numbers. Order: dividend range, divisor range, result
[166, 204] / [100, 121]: 0.92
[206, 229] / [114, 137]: 0.84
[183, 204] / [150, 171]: 1.25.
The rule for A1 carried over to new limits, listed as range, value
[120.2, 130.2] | 29.5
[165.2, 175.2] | 22.1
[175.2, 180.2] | 25.4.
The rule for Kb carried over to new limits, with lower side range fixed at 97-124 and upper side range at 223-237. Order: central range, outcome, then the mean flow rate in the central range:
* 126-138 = -2.2 kPa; 31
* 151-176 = 4.5 kPa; 20.9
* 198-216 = -0.3 kPa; 25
